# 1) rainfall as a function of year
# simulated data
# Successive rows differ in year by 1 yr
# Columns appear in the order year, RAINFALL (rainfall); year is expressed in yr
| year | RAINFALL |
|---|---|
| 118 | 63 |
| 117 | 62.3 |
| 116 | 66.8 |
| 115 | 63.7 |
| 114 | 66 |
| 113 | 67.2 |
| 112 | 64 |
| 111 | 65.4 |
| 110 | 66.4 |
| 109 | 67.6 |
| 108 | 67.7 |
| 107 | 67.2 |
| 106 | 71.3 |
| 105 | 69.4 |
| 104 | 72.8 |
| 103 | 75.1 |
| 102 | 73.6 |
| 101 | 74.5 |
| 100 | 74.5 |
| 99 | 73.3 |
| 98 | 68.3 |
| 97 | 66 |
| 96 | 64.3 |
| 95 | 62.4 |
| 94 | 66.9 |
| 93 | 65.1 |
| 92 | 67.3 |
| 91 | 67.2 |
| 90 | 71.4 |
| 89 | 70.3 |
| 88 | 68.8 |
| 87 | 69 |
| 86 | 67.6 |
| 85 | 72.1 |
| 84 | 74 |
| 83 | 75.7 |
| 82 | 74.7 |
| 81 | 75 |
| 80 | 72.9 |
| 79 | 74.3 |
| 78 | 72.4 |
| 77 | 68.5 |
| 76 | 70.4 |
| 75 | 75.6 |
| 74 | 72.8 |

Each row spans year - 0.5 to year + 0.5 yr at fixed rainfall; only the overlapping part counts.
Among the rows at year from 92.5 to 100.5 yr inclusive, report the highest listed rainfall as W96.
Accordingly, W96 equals 74.5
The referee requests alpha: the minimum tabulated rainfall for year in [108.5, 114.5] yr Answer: 64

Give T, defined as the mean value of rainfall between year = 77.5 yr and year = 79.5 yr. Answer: 73.3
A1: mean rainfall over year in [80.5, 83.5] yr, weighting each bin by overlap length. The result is 75.1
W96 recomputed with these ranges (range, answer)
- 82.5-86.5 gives 75.7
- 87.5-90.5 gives 71.4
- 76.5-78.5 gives 72.4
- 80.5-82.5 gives 75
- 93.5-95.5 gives 66.9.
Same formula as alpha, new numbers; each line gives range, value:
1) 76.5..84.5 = 68.5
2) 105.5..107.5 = 67.2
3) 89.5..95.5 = 62.4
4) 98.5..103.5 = 73.3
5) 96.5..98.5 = 66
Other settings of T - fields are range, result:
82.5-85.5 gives 73.9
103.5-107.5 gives 70.2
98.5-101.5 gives 74.1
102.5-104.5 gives 73.9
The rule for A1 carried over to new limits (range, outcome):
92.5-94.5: 66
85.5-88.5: 68.5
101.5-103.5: 74.3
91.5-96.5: 65.2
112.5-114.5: 66.6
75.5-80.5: 71.7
